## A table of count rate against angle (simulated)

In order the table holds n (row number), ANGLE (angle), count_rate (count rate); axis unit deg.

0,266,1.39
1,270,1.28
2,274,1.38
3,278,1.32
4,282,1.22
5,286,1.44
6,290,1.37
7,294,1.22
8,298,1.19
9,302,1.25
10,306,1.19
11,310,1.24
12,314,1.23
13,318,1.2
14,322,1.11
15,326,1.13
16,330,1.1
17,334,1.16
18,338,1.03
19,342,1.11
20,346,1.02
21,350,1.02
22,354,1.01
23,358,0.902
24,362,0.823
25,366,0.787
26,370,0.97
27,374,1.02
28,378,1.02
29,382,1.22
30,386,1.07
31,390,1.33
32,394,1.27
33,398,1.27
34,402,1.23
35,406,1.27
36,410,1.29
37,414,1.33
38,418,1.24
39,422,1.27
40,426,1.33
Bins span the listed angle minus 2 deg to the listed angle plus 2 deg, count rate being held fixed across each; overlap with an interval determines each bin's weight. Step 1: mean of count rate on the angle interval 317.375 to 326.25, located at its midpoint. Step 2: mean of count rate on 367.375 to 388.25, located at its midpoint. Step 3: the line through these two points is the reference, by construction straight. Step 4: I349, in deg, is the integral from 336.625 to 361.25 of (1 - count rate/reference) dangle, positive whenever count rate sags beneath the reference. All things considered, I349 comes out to 2.13 deg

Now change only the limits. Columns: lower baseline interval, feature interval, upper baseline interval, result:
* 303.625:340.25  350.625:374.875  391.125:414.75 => 5.9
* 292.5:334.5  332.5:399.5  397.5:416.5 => 9.7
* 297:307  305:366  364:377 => 0.3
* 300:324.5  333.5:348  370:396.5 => 1.3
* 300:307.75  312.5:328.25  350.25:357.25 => -0.3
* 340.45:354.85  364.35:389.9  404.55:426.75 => 2.4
